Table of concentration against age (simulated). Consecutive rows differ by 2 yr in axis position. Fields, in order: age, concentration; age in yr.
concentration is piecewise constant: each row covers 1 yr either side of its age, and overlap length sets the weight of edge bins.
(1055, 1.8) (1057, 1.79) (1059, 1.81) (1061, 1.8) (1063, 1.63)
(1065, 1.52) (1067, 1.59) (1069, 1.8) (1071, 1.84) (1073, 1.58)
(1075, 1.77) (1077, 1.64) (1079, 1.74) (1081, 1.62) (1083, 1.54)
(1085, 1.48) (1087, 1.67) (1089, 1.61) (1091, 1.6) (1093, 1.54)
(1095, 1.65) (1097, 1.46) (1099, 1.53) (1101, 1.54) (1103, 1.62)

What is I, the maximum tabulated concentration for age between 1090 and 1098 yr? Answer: 1.65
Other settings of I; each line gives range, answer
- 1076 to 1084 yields 1.74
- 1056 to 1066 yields 1.81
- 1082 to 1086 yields 1.54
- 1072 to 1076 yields 1.77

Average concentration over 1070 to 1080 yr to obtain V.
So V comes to 1.71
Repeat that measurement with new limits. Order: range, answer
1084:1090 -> 1.59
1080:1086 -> 1.55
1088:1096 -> 1.6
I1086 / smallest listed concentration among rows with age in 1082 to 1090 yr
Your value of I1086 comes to 1.48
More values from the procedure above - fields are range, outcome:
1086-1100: 1.46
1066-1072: 1.59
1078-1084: 1.54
